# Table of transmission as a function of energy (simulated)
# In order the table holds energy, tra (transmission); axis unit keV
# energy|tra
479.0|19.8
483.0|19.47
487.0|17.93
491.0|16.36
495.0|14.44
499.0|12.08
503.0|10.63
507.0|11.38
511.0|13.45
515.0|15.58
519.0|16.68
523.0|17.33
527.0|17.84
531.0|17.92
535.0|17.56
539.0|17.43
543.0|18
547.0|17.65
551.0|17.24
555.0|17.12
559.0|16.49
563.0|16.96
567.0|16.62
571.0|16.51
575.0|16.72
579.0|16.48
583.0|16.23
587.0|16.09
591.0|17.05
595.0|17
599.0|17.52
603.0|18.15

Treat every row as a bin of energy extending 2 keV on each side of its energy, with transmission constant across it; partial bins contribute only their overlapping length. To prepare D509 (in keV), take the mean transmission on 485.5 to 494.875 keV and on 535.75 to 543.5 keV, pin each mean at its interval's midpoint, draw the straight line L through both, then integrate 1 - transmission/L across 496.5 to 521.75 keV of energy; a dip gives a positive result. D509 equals 5.3 keV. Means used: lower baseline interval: 16.6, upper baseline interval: 17.6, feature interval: 13.4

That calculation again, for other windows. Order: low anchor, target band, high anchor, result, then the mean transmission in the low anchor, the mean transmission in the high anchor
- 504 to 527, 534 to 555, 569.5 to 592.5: -2.54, 15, 16.5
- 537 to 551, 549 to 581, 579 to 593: 0.52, 17.6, 16.5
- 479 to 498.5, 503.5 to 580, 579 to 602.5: 1.95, 16.9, 16.8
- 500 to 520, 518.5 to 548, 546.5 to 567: -4.81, 13.3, 17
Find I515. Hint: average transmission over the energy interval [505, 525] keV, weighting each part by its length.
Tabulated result 14.9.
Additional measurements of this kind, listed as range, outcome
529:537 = 17.7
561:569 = 16.8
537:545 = 17.7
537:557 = 17.5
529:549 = 17.7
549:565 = 17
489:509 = 13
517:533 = 17.4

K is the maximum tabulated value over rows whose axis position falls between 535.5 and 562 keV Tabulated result 18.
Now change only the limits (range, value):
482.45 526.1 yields 19.47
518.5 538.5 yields 17.92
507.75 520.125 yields 16.68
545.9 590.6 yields 17.65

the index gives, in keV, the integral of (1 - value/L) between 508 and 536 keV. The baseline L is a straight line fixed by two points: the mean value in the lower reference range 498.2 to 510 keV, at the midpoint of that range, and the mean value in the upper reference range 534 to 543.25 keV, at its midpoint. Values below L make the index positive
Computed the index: -3.3 keV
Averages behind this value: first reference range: 11.5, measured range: 16.4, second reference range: 17.6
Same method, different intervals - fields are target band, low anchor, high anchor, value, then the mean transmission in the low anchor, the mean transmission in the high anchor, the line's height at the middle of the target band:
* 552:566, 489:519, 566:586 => -0.9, 13.6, 16.5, 15.8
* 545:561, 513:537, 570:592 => -0.3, 17.2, 16.5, 16.8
